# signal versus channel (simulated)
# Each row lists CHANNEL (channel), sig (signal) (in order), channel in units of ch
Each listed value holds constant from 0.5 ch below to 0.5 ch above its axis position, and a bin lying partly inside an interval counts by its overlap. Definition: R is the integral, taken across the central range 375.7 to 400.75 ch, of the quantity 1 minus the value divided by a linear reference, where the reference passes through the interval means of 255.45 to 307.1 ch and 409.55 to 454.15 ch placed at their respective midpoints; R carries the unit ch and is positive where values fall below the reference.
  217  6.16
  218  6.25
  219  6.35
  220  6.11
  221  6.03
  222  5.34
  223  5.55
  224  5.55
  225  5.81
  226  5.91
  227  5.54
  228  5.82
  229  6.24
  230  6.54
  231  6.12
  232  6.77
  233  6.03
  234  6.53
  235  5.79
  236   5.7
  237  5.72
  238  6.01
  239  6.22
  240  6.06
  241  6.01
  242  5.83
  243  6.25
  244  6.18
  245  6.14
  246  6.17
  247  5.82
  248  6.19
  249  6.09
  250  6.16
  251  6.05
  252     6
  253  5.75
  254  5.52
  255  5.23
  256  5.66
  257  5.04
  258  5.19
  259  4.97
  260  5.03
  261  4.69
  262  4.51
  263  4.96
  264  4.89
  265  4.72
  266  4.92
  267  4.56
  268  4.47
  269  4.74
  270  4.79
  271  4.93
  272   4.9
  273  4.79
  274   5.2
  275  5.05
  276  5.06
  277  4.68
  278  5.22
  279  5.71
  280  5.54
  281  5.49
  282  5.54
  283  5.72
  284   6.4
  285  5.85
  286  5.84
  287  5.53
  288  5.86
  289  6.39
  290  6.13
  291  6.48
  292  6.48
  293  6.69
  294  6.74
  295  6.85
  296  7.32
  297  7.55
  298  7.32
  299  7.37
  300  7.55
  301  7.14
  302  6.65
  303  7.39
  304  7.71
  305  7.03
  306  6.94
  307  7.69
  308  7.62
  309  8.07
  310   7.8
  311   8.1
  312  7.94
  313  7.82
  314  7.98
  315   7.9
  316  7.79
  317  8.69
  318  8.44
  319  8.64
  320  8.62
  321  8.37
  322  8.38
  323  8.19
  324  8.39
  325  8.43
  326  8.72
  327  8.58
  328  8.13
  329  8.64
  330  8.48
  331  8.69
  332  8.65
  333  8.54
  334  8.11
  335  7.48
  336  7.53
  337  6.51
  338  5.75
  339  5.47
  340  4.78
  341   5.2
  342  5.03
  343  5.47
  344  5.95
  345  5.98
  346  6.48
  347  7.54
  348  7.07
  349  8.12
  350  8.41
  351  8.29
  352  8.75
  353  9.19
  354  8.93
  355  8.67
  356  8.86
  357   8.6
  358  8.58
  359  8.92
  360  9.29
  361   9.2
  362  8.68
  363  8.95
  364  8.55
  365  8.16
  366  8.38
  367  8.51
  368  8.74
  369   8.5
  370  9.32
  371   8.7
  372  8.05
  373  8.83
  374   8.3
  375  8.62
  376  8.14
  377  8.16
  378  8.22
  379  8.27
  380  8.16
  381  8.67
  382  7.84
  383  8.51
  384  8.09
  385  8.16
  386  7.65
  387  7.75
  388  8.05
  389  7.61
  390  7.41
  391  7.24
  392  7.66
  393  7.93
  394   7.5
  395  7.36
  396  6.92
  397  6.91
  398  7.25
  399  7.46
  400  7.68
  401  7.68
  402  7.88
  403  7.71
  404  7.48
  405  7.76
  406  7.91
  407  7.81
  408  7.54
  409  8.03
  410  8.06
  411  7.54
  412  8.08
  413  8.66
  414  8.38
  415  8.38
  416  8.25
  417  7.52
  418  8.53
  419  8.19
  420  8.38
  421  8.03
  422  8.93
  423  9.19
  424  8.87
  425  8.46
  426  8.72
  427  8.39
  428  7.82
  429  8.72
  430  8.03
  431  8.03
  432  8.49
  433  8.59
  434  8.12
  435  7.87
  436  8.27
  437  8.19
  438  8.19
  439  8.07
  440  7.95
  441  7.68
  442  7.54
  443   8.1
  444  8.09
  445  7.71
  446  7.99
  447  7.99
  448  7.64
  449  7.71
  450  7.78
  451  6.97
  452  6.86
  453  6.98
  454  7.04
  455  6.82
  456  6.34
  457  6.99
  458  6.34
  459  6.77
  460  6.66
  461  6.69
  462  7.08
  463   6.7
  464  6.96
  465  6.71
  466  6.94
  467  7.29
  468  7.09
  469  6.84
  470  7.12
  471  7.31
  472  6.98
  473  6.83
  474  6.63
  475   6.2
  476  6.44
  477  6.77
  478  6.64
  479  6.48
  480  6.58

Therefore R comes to -1.23 ch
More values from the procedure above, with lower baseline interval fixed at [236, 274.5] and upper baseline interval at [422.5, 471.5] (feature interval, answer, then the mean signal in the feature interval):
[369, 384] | -3.5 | 8.41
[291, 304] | -2.6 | 7.09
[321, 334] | -4.6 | 8.47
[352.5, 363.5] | -3.8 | 8.9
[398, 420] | -2.3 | 7.92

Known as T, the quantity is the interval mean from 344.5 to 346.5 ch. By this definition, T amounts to 6.23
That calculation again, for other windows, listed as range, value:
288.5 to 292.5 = 6.37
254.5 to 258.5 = 5.28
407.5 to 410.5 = 7.88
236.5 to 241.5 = 6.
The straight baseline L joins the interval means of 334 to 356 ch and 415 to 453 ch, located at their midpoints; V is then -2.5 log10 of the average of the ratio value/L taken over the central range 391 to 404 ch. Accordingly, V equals 0.03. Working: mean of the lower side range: 7.05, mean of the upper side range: 8.09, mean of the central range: 7.48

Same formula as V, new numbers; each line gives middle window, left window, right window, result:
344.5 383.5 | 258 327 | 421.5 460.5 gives -0.17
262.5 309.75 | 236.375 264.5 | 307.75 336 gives 0.16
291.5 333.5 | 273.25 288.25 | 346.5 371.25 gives -0.16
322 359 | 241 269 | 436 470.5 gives -0.22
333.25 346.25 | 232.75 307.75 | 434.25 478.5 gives 0.04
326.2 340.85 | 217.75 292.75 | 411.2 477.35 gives -0.16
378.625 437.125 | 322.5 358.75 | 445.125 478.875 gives -0.11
